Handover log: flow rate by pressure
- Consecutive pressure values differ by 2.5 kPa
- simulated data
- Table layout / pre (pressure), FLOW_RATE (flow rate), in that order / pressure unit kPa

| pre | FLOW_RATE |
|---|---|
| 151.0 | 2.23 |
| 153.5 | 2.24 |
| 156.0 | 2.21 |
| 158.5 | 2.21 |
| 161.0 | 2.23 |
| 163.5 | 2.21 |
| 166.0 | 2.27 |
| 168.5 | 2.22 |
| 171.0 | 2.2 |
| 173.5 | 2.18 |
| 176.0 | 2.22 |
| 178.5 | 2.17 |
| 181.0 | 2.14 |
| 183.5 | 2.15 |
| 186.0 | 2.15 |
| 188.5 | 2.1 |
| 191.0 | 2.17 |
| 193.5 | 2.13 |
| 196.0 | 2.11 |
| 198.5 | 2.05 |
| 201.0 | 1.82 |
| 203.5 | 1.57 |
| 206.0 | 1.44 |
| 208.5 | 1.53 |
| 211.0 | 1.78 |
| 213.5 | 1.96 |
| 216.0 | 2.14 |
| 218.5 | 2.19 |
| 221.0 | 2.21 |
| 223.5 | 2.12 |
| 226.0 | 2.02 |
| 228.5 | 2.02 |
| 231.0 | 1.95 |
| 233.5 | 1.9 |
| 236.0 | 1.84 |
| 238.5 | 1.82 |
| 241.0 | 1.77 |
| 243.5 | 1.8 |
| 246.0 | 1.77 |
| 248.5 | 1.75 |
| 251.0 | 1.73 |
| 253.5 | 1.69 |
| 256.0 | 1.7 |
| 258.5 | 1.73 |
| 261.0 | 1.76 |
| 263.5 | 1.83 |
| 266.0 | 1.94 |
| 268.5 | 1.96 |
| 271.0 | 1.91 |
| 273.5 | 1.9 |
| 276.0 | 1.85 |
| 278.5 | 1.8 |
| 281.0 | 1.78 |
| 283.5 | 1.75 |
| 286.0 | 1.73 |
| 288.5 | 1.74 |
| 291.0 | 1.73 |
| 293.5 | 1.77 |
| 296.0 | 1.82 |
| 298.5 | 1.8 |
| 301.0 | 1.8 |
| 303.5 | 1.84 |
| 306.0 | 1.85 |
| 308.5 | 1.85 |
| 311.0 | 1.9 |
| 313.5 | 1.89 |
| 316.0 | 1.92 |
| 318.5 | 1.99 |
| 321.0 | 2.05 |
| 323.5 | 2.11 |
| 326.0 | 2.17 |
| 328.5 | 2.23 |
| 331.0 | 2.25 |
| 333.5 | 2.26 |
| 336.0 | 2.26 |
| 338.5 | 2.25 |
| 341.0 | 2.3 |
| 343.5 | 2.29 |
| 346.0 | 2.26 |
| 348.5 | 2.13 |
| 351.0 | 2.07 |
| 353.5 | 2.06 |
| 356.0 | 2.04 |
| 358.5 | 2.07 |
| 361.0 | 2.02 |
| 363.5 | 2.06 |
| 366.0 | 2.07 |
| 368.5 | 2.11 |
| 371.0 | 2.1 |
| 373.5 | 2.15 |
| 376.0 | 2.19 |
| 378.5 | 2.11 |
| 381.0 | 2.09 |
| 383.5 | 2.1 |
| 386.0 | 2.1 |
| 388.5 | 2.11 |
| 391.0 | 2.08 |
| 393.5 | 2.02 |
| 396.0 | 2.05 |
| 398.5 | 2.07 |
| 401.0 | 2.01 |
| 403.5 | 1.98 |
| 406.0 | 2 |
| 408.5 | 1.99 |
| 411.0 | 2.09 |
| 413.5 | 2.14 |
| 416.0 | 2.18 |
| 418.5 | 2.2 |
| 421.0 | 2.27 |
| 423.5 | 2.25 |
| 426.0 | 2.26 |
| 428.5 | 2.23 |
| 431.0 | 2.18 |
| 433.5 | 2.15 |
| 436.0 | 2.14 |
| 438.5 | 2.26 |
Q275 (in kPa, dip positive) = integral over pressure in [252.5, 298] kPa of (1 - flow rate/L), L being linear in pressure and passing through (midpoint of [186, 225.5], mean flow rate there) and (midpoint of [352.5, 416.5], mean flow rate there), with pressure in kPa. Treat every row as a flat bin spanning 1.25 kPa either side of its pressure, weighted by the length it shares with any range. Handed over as 4.7 kPa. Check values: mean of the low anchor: 1.96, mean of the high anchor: 2.08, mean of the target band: 1.8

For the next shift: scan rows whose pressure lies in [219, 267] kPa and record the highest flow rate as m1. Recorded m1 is 2.21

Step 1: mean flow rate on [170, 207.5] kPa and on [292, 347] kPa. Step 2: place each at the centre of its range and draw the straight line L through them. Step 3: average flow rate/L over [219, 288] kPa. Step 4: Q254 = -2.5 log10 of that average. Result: 0.10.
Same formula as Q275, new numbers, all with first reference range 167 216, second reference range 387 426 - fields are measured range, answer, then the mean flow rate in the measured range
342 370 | -0.4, 2.11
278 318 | 4.7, 1.81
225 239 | 0.7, 1.93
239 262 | 3.3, 1.75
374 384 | -0.2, 2.13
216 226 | -0.6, 2.15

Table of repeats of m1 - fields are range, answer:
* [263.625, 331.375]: 2.25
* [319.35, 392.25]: 2.3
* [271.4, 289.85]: 1.9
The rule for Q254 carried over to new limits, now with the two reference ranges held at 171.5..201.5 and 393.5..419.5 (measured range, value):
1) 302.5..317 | 0.12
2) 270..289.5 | 0.16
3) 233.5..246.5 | 0.17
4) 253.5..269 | 0.17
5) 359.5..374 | 0.00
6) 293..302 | 0.17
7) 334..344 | -0.09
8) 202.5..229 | 0.11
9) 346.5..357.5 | 0.00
